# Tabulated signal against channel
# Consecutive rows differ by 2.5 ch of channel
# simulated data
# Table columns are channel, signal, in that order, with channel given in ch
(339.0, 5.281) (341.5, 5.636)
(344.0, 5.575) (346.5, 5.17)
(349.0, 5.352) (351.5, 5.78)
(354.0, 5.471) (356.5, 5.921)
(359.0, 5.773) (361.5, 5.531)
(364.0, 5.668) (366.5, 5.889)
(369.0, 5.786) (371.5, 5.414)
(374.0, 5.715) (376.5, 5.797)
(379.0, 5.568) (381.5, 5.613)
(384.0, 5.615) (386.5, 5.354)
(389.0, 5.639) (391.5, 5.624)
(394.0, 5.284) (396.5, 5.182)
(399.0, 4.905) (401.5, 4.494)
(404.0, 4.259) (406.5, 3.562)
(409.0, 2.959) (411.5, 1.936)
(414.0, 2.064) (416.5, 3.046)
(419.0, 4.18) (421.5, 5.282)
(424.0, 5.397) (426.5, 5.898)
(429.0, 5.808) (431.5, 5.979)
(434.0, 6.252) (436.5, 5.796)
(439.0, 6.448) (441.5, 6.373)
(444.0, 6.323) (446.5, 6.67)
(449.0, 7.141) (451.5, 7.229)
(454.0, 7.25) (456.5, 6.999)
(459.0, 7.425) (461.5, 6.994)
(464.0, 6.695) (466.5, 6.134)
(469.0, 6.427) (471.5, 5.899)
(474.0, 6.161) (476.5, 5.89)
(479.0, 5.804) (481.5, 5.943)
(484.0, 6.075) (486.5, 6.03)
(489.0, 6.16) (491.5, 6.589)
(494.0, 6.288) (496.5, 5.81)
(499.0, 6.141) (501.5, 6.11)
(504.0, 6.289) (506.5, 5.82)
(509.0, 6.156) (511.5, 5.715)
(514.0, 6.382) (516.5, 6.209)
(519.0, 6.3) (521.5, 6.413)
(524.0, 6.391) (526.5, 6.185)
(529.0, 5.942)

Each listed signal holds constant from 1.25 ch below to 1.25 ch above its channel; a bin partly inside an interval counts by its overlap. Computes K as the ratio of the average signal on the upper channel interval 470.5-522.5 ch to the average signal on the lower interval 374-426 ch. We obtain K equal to 1.3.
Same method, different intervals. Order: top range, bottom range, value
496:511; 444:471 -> 0.88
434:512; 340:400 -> 1.14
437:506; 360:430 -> 1.30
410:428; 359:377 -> 0.70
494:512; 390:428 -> 1.41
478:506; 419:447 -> 1.03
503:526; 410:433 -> 1.40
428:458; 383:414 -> 1.47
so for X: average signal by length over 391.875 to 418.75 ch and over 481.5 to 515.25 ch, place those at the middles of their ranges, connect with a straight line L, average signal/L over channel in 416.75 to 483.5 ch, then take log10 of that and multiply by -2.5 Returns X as -0.25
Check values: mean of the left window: 3.84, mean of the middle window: 6.2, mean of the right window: 6.11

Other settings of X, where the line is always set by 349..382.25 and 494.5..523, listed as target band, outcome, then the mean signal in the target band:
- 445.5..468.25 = -0.165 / 6.94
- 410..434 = 0.292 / 4.48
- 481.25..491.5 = -0.012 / 6.13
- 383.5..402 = 0.095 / 5.28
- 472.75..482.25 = 0.015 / 5.95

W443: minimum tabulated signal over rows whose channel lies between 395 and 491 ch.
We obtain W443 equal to 1.936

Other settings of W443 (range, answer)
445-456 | 6.67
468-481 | 5.804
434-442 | 5.796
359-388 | 5.354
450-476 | 5.899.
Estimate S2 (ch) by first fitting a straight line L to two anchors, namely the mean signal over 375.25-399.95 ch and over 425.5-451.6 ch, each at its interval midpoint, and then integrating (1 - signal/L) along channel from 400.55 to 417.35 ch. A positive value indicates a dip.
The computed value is 7.6 ch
